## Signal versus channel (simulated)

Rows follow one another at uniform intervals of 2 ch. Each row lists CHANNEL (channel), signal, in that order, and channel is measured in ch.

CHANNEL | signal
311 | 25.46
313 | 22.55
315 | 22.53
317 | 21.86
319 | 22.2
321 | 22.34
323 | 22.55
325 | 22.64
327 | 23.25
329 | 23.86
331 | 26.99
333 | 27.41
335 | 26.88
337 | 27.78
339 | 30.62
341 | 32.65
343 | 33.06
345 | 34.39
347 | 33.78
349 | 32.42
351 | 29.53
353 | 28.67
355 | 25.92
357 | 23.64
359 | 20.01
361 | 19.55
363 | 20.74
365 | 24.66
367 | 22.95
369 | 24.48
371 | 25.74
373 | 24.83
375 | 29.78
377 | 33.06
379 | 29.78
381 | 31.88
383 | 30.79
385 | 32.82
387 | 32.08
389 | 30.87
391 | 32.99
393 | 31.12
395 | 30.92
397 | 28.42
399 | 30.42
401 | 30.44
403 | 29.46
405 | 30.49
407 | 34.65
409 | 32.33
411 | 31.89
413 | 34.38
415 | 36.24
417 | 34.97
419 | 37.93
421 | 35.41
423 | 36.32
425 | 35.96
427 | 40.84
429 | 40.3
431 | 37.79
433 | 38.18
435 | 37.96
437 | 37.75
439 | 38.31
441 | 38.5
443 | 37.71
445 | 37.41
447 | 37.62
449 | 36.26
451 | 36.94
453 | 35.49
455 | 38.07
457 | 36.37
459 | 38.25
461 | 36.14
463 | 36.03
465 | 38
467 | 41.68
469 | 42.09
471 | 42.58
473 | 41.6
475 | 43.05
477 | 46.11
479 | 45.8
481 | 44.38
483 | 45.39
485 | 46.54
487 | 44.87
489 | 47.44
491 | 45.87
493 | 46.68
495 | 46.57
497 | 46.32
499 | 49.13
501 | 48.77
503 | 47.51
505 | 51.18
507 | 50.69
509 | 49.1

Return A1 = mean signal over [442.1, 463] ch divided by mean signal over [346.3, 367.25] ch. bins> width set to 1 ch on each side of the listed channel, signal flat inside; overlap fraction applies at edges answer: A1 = 1.44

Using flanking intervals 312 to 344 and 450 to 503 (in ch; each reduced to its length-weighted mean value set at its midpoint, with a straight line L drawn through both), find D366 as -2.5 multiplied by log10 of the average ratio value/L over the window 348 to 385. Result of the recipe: 0.13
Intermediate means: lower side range 25.6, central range 26.7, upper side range 42.8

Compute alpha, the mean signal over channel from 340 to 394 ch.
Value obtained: 28.6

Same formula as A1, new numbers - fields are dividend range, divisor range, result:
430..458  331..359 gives 1.28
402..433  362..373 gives 1.48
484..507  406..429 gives 1.33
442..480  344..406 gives 1.37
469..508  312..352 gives 1.71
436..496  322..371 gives 1.54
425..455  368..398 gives 1.26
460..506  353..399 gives 1.61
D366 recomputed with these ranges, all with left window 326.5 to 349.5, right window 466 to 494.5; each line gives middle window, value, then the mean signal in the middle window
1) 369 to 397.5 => 0.14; 30.2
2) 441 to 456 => 0.11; 37.2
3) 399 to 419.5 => 0.13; 33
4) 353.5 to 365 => 0.37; 22.5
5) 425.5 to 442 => 0.03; 38.6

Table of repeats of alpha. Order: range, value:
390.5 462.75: 35.4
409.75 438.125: 36.8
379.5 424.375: 32.6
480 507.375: 47.2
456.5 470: 38.4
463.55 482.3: 42.7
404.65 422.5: 34.4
